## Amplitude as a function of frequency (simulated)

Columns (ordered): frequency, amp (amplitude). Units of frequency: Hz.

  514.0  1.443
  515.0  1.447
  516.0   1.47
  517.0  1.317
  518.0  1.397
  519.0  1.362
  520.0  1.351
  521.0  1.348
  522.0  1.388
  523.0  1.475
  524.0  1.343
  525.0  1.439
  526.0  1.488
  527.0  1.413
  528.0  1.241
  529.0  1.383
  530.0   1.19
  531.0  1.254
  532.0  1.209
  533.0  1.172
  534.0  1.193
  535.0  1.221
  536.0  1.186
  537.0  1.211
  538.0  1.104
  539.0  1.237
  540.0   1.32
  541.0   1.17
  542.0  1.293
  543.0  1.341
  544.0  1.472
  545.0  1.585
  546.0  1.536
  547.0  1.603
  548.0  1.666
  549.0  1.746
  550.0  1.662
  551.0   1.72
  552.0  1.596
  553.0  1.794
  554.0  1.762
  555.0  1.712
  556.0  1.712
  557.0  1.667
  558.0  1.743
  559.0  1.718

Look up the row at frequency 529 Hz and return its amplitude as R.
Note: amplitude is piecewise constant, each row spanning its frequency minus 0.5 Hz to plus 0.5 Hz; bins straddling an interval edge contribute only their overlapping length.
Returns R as 1.383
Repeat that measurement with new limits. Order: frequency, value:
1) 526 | 1.488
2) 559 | 1.718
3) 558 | 1.743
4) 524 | 1.343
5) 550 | 1.662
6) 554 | 1.762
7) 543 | 1.341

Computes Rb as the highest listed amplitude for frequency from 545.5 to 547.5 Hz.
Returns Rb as 1.603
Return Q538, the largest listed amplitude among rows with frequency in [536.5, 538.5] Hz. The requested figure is 1.211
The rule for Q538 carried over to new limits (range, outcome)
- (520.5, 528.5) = 1.488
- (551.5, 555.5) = 1.794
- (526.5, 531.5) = 1.413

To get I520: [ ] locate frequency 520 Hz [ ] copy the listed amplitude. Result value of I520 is 1.351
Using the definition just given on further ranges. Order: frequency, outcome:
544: 1.472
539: 1.237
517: 1.317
